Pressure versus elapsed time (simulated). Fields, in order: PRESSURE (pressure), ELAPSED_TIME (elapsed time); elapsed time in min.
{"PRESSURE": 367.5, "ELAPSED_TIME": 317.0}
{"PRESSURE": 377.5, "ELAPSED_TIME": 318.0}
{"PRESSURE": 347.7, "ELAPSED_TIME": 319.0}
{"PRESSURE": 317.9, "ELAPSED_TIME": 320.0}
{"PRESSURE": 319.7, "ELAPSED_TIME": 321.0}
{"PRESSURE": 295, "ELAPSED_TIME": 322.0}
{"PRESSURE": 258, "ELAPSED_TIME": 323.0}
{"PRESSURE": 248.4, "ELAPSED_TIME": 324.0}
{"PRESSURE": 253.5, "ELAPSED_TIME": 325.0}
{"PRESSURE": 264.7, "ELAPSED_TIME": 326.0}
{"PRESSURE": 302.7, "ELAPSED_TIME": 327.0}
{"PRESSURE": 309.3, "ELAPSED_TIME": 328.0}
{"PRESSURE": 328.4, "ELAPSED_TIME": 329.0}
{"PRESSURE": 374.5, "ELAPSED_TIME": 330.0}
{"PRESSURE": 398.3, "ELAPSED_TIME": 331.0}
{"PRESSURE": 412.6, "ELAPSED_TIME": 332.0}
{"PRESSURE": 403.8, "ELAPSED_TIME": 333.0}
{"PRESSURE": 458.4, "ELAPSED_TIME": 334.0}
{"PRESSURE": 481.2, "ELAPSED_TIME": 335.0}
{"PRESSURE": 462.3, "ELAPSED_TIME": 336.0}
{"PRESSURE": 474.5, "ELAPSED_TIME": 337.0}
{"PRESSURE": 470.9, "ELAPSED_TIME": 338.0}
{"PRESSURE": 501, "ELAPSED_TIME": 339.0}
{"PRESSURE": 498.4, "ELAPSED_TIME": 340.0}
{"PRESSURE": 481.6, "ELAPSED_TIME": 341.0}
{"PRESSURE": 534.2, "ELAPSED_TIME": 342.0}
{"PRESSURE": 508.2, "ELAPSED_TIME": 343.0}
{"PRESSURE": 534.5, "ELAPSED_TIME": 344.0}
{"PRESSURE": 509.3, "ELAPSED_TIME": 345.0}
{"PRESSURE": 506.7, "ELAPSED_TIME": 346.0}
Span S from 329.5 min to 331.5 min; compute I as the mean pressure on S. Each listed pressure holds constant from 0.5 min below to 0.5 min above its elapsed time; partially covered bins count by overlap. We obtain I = 386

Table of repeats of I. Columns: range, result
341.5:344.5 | 526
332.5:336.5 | 451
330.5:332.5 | 405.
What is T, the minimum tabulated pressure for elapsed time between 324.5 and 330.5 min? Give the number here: 253.5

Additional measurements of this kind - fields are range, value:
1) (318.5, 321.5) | 317.9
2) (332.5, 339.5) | 403.8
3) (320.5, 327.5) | 248.4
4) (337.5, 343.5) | 470.9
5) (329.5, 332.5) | 374.5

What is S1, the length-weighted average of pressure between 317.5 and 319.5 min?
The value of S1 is 363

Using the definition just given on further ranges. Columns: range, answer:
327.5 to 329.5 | 319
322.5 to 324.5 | 253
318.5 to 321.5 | 328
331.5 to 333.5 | 408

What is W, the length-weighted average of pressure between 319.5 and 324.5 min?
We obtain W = 288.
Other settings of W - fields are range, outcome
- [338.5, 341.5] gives 494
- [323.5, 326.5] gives 256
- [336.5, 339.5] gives 482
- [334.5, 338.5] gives 472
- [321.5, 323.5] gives 276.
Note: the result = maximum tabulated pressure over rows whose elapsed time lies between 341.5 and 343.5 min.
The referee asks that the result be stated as 534.2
